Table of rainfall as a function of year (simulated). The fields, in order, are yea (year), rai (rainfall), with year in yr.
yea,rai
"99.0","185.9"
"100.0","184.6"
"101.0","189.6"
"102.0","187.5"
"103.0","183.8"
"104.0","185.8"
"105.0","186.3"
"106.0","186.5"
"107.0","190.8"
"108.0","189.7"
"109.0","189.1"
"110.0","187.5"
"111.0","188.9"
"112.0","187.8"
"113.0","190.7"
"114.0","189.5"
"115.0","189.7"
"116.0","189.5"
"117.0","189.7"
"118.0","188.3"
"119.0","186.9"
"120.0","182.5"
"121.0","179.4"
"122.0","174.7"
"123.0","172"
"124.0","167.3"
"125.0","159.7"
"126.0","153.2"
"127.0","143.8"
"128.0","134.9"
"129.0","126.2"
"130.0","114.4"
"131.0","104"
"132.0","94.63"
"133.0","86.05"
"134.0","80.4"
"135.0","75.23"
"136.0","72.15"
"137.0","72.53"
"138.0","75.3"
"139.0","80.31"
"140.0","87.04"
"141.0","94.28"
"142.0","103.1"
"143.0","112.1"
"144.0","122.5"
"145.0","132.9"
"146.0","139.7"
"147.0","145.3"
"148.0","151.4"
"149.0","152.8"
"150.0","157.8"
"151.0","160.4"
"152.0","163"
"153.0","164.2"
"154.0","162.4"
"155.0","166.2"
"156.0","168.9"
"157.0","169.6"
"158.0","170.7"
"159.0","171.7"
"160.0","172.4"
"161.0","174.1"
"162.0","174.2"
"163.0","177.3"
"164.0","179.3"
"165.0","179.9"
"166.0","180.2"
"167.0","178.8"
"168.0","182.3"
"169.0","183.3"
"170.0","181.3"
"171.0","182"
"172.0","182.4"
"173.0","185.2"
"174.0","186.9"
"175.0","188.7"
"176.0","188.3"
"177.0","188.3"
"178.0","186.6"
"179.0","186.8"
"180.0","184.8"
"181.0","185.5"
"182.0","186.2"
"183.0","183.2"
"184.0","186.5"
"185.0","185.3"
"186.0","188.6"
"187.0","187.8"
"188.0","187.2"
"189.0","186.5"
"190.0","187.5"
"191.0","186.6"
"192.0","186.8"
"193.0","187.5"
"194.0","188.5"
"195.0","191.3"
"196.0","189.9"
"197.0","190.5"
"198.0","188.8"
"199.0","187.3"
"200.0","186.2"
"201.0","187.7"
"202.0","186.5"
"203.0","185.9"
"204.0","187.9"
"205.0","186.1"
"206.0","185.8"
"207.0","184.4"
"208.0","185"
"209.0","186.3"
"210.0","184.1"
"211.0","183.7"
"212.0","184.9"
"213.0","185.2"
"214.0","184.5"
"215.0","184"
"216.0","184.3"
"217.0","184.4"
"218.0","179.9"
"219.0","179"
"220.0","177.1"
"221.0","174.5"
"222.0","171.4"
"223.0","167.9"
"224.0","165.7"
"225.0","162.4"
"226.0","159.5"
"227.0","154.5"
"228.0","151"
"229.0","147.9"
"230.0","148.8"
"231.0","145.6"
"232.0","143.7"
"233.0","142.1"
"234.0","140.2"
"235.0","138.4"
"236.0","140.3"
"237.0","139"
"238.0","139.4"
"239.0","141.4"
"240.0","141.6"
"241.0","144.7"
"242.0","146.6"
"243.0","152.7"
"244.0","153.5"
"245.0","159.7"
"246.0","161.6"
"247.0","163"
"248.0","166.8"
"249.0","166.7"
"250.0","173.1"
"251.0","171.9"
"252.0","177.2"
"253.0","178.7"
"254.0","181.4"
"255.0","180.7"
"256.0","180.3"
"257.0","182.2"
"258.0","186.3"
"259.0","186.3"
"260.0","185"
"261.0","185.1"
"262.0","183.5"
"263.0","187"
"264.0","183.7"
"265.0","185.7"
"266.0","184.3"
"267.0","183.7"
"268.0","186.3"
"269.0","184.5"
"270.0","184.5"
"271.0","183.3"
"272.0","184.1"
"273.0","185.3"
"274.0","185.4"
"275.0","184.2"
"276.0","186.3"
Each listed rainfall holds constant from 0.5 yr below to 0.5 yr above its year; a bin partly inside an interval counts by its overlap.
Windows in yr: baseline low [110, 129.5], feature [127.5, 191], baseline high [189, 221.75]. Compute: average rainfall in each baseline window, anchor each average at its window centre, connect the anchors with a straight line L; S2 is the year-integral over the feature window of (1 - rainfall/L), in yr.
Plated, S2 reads 9.0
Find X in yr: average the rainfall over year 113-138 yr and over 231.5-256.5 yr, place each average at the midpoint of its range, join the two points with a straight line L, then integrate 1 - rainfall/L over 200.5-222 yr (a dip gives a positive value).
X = -4.31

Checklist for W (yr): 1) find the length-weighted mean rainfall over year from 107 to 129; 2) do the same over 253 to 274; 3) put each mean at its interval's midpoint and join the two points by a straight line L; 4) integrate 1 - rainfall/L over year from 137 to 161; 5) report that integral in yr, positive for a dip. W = 5.3 yr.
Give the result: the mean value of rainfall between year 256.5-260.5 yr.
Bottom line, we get 185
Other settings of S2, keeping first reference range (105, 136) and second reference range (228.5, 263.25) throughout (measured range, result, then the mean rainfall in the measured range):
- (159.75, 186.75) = -3.9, 183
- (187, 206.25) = -3.3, 188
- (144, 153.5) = 0.5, 150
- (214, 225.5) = -1.1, 176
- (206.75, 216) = -1.4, 185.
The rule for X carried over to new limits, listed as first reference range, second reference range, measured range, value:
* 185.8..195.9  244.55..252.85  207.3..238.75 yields 2.2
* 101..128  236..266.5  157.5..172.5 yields -0.1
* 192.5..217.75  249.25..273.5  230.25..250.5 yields 3.7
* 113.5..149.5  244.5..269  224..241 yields 2.3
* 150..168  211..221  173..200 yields -1.6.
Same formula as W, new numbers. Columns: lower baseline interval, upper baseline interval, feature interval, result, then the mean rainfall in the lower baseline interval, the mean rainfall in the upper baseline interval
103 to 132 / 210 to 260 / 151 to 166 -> -0.2 yr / 171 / 165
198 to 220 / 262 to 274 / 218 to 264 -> 5.4 yr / 185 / 185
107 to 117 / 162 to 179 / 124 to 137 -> 5.2 yr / 189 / 183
